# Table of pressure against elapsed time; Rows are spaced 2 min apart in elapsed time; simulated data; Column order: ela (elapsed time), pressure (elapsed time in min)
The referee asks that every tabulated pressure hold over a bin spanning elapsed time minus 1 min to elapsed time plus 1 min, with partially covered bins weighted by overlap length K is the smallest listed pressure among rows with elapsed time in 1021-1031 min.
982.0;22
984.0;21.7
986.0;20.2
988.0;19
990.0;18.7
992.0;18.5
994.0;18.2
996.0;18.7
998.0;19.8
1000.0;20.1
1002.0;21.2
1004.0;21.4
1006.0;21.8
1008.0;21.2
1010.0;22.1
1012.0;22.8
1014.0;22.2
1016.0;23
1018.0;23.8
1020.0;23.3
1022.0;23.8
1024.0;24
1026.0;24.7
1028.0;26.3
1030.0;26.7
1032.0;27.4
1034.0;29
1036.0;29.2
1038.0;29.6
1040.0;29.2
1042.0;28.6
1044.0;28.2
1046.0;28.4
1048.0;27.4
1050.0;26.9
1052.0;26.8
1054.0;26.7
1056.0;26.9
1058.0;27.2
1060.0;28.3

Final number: 23.8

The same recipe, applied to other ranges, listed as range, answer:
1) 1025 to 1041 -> 24.7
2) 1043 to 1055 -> 26.7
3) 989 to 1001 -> 18.2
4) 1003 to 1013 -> 21.2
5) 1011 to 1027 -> 22.2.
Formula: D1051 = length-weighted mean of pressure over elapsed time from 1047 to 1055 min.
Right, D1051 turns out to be 26.9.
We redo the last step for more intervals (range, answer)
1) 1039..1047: 28.6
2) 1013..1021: 23.1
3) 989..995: 18.5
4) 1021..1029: 24.7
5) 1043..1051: 27.7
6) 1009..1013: 22.5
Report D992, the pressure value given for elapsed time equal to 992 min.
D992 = 18.5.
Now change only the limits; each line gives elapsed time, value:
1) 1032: 27.4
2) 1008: 21.2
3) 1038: 29.6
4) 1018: 23.8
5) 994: 18.2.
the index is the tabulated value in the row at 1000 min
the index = 20.1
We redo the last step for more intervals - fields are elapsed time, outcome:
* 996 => 18.7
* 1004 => 21.4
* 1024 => 24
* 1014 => 22.2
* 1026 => 24.7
